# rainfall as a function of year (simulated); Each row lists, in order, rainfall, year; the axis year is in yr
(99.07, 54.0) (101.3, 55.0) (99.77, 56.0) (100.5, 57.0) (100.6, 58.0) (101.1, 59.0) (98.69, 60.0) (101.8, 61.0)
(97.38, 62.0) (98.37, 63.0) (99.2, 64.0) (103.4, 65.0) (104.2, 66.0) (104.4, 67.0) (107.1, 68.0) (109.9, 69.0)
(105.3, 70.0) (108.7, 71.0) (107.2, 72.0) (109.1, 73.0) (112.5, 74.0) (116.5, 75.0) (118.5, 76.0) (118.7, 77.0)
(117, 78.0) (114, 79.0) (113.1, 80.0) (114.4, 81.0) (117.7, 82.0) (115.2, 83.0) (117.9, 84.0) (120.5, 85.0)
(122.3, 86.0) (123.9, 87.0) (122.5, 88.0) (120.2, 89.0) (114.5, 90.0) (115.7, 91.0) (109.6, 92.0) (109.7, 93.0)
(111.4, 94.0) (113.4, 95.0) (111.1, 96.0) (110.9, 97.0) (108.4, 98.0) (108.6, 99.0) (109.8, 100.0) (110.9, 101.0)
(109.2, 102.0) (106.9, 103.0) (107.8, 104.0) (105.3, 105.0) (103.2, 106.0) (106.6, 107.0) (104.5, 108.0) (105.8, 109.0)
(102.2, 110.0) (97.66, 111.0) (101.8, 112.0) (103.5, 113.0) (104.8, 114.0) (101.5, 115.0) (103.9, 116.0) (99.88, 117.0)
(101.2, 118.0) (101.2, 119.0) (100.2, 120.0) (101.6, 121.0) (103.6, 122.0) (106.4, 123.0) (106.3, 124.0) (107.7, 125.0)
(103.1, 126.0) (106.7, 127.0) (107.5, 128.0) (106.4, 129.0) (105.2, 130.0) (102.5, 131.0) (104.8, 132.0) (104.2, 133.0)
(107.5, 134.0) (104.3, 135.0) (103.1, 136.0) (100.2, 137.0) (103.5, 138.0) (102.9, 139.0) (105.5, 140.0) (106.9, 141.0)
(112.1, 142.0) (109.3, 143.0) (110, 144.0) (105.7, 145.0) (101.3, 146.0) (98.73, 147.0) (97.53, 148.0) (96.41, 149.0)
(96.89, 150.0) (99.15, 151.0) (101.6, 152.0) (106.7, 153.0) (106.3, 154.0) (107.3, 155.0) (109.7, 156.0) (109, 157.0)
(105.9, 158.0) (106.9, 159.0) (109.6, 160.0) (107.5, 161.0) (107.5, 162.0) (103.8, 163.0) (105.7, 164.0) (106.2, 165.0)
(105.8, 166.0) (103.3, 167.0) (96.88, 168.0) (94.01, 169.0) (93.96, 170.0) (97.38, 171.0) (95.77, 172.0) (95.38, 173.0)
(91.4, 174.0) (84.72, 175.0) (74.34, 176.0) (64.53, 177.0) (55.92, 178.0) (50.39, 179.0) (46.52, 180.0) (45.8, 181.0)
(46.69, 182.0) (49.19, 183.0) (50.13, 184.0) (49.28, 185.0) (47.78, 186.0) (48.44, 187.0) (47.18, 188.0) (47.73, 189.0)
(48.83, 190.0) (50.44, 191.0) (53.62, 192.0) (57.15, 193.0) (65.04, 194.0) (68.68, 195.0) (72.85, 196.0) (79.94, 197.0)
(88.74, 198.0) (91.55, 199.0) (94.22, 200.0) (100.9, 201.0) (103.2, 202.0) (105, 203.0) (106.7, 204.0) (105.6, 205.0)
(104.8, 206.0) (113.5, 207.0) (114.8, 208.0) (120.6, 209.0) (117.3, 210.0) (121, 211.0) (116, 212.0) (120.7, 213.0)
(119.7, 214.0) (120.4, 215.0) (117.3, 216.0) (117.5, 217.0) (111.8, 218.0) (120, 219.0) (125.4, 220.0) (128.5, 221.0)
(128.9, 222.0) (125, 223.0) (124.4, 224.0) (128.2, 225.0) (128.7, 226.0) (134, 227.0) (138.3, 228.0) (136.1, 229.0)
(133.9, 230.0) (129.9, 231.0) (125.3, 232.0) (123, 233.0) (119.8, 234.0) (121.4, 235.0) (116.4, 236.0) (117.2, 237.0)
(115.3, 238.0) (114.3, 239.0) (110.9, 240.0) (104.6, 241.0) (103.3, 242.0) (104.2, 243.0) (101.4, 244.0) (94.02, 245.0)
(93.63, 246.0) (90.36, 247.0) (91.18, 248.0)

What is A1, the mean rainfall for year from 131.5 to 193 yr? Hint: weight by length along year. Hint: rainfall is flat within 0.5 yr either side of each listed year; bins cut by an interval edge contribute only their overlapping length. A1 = 88.3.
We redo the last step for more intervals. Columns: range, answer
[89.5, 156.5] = 105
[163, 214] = 82.9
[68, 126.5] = 110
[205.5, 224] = 119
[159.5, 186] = 81.3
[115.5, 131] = 104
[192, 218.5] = 101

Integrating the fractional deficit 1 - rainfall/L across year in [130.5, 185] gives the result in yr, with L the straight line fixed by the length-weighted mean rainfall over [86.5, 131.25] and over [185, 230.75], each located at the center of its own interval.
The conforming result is 5.2 yr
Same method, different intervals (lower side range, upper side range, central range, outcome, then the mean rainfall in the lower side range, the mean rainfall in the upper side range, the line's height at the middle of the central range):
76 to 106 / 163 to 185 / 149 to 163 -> -3.10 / 114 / 78.7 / 86.3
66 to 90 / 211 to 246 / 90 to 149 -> 5.23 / 114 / 120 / 116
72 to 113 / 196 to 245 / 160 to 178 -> 2.95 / 112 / 115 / 114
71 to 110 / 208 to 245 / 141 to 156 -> 1.55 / 113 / 120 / 116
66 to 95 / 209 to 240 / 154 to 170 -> 1.90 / 114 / 123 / 119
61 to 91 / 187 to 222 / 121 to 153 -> 0.13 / 112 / 96.2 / 105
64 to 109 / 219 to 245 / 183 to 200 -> 8.23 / 112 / 121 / 118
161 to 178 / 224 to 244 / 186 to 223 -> 4.74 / 94.3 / 121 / 109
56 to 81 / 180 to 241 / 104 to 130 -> 0.14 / 107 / 99.4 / 104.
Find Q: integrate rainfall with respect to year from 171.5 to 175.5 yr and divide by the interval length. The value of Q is 91.8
